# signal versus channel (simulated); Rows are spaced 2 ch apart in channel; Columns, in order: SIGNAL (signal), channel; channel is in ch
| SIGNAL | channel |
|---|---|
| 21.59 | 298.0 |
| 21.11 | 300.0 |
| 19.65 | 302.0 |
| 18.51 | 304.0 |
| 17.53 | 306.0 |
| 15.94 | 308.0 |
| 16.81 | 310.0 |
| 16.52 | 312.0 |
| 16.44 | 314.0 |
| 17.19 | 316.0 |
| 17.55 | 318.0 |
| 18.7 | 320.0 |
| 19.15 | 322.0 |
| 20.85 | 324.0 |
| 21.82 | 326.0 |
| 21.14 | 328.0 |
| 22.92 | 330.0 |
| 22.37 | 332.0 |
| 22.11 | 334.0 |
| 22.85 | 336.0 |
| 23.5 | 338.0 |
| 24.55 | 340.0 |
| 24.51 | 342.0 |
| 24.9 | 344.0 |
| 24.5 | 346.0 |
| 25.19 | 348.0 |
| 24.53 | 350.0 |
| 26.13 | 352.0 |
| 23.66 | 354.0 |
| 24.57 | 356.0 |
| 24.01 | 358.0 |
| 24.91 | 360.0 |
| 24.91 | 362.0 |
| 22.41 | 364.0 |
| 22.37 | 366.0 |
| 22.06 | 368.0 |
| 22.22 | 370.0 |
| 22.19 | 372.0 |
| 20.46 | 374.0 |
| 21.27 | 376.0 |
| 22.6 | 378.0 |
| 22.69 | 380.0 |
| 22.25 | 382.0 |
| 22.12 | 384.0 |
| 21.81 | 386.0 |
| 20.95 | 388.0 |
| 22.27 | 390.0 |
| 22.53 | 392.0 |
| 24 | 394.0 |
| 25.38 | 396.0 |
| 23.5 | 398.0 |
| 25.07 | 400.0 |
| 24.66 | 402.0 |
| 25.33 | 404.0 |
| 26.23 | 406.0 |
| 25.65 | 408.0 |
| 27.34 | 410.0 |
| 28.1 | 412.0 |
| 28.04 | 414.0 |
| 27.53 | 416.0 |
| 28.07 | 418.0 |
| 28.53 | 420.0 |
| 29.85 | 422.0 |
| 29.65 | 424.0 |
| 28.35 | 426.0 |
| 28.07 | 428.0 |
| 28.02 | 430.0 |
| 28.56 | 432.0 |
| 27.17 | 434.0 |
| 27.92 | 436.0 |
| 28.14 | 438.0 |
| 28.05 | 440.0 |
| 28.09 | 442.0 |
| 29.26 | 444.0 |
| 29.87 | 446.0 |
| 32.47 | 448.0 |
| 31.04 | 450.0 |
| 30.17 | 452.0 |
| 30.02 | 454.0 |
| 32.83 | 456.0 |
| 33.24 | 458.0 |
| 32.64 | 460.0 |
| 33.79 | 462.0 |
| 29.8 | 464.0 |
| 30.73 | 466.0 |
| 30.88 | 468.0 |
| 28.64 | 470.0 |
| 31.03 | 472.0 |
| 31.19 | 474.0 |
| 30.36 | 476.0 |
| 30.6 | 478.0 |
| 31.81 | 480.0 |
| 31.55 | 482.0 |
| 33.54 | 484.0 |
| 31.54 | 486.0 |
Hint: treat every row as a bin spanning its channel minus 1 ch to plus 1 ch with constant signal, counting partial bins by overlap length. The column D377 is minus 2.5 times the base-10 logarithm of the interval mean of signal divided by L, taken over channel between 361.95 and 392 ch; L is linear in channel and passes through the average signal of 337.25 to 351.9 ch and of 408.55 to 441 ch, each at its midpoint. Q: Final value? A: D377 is 0.18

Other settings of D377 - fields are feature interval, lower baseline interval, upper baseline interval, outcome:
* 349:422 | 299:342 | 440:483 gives 0.032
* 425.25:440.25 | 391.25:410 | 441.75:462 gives 0.031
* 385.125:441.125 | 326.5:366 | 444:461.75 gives 0.090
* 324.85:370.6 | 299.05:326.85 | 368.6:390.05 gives -0.167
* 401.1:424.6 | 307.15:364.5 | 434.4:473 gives 0.003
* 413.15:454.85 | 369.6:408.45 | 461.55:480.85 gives -0.061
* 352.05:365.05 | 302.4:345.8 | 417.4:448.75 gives -0.057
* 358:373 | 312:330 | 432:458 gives -0.007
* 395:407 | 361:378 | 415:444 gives 0.018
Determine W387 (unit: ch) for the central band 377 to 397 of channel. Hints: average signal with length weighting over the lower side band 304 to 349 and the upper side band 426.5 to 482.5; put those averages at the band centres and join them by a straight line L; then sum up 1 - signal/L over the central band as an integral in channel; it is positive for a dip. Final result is 2.0 ch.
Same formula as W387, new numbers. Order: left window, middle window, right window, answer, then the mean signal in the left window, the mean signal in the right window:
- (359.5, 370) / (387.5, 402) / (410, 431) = 1.3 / 23.2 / 28.4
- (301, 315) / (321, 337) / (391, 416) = -2.1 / 17.3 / 25.6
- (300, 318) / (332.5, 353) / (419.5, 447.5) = -3.7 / 17.5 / 28.6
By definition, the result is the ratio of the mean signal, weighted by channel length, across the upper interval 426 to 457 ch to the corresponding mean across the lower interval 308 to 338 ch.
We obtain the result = 1.5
